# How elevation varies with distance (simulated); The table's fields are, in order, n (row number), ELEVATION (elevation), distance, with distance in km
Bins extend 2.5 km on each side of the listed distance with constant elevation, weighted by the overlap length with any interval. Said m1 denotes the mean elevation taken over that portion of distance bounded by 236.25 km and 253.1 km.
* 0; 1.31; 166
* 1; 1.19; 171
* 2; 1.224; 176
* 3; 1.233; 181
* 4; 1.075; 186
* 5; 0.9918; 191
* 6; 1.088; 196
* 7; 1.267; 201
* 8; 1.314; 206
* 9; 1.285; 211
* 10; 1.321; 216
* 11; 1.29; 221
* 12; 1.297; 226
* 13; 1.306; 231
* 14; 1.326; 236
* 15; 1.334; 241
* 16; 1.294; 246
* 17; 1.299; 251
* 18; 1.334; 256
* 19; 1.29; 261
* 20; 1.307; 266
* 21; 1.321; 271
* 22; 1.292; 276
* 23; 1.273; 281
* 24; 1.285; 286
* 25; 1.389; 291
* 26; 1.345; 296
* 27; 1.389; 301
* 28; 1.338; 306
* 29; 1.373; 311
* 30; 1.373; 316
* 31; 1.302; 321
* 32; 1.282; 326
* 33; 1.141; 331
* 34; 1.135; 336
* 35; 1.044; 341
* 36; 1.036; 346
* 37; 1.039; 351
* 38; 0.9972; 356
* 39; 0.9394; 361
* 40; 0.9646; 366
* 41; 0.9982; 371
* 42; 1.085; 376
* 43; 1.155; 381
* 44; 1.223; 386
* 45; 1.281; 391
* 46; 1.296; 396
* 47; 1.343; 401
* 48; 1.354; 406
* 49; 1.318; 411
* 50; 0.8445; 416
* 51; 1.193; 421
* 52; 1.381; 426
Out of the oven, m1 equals 1.31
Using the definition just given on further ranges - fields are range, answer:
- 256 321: 1.33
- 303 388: 1.14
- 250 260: 1.32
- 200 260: 1.31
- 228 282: 1.31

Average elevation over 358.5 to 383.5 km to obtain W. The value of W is 1.03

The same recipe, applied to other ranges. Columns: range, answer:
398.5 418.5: 1.21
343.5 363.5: 1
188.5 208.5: 1.17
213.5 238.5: 1.31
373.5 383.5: 1.12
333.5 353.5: 1.06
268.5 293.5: 1.31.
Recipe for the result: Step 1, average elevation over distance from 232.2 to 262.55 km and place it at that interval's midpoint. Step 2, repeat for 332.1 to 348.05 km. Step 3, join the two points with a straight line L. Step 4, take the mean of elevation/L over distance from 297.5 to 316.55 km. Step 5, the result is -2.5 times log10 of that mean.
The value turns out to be -0.18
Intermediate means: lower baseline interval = 1.31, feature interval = 1.37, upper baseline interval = 1.08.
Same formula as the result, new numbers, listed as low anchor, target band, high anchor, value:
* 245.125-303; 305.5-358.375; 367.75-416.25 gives 0.07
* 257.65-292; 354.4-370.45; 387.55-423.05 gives 0.28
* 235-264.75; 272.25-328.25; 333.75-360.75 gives -0.14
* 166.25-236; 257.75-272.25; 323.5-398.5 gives -0.11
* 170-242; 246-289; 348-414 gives -0.08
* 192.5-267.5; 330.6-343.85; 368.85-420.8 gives 0.12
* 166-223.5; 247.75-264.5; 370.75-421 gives -0.09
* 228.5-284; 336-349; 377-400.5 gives 0.19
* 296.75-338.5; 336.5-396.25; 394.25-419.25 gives 0.16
